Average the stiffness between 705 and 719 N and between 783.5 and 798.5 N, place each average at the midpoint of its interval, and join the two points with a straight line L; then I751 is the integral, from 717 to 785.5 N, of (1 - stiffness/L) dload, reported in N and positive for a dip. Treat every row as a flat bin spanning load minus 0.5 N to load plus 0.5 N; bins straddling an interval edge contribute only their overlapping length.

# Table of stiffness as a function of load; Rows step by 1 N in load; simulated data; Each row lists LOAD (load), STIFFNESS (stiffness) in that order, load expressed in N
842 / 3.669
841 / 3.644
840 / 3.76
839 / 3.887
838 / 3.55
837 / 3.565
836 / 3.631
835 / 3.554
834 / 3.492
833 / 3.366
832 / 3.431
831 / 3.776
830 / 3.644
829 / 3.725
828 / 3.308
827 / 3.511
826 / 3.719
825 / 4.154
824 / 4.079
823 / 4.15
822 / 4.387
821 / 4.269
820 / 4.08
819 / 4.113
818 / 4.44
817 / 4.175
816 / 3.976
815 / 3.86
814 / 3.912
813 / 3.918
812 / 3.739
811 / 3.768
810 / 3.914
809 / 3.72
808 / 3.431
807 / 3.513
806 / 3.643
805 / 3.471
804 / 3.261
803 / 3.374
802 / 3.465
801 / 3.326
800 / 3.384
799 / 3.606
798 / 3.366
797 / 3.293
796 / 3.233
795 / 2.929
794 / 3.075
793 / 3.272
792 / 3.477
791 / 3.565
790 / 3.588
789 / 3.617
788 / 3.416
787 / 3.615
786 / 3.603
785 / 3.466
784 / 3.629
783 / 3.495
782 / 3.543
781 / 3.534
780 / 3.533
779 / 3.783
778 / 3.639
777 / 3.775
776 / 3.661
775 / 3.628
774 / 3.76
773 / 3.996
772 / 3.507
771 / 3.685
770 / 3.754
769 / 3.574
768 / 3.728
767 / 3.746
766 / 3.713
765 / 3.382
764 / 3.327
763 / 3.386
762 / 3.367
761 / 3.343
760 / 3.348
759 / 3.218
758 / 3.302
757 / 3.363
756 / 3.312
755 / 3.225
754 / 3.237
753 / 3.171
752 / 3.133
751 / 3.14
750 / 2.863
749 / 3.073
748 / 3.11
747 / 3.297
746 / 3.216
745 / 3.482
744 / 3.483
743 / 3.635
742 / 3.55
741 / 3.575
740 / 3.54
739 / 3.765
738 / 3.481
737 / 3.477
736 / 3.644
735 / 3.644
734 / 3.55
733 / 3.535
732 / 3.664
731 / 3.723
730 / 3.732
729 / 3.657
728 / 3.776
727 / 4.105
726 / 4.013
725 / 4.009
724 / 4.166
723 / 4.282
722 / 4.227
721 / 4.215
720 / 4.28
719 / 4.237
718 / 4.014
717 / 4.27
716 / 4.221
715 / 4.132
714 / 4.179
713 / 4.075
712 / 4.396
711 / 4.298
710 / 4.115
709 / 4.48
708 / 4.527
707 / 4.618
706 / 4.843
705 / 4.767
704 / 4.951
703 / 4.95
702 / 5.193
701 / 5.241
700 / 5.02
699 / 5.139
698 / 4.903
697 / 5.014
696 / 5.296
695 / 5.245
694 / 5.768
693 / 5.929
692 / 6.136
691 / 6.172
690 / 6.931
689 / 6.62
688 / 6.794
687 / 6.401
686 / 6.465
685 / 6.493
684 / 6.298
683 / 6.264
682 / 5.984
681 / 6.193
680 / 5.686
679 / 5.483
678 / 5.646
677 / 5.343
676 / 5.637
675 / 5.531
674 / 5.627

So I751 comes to 4.8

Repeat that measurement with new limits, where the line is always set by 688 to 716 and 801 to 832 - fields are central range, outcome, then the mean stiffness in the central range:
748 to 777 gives 6.4 N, 3.43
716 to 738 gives 4.1 N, 3.91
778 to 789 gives 1.6 N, 3.57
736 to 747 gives 2.7 N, 3.52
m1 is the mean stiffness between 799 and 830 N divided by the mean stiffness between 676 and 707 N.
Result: 0.7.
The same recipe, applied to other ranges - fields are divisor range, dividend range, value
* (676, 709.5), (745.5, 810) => 0.62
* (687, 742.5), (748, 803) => 0.76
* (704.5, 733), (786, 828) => 0.88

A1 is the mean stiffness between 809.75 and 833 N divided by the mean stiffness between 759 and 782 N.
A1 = 1.09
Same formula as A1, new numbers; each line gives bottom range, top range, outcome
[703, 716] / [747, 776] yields 0.76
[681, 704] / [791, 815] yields 0.60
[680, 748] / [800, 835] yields 0.81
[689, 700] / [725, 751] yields 0.63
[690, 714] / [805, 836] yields 0.76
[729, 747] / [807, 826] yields 1.12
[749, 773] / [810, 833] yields 1.15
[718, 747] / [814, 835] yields 1.03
